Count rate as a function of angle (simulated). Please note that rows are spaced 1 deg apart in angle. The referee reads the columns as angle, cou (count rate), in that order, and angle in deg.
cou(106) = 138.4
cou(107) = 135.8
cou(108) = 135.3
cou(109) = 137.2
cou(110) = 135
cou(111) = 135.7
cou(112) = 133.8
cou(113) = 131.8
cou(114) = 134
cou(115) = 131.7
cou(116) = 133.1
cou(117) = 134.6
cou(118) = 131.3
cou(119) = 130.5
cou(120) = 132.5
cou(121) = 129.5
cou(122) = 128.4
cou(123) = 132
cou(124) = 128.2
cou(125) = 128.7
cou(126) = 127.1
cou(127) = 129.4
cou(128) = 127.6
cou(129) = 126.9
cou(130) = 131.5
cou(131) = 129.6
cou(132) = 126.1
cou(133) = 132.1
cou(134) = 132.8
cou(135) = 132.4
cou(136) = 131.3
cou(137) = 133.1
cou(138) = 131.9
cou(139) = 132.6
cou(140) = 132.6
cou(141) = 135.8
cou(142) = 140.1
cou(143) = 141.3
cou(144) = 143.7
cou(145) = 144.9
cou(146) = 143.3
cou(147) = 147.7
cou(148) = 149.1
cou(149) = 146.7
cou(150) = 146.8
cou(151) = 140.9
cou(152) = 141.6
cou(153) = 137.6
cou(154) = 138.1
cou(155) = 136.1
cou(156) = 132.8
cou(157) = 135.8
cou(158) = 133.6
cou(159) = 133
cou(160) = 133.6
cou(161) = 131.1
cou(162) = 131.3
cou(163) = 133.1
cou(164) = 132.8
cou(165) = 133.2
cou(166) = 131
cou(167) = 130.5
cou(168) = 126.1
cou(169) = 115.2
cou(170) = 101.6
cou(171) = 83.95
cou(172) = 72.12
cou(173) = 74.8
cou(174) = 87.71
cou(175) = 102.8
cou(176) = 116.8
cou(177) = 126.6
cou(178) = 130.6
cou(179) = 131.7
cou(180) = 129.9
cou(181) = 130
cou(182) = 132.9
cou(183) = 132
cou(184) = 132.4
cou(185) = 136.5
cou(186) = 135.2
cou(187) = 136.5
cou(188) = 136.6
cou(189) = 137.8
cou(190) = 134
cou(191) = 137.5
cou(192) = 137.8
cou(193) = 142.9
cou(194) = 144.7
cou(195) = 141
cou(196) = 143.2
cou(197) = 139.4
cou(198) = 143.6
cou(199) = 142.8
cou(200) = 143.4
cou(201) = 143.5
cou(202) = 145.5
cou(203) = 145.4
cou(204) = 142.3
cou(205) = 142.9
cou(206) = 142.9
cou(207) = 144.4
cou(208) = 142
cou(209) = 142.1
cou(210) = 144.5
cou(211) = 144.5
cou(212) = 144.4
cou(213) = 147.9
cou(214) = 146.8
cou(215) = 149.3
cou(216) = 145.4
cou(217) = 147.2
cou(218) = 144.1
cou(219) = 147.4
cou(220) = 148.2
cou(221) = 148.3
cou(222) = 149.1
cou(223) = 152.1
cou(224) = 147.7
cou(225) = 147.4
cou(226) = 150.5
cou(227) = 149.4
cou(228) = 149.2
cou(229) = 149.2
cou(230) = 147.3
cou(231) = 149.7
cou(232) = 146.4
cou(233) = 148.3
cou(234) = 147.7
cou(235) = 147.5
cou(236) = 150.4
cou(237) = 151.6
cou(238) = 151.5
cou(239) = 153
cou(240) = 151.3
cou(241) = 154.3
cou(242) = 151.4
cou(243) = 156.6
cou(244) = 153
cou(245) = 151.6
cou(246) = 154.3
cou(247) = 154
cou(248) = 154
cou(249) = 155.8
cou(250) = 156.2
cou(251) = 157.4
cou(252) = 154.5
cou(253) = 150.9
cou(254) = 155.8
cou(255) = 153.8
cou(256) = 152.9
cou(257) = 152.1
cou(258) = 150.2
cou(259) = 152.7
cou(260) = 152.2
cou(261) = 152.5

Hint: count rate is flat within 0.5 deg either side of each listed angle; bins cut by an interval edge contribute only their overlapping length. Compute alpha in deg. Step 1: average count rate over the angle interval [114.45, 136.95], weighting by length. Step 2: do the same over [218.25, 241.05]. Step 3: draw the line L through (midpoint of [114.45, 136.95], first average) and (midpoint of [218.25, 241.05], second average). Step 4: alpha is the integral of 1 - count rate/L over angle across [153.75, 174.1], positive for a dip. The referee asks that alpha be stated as 2.4 deg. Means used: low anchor 130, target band 121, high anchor 149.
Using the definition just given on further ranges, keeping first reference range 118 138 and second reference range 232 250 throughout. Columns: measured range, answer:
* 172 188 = 2.2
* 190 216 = 0.3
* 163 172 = 1.3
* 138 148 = -0.5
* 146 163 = -0.4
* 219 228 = 0.0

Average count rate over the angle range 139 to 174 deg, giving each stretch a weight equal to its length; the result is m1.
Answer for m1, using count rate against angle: 130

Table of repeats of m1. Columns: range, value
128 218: 134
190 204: 142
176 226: 141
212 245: 149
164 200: 126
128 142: 132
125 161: 136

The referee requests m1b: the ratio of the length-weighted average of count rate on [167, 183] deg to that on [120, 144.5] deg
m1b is 0.9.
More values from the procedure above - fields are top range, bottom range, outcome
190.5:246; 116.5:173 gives 1.12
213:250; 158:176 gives 1.30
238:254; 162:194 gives 1.24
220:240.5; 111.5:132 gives 1.14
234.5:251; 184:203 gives 1.09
